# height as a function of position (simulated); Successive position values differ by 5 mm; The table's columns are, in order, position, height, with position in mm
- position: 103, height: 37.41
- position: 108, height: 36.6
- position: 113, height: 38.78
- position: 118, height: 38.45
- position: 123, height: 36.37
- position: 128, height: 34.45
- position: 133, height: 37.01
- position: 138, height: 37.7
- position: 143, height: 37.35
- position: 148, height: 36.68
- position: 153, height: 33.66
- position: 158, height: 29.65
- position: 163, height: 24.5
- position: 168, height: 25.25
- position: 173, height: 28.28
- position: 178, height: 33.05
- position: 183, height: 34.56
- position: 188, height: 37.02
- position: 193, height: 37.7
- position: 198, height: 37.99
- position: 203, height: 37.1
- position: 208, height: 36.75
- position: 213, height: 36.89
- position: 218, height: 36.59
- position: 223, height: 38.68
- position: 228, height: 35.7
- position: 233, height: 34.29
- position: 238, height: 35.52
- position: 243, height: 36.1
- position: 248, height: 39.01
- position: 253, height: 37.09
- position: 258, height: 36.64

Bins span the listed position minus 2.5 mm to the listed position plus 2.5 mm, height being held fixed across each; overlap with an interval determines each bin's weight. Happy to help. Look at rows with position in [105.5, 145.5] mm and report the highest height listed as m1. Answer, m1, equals 38.78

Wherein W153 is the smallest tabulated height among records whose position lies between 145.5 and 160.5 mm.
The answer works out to 29.65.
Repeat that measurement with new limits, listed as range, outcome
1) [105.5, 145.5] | 34.45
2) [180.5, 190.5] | 34.56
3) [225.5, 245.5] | 34.29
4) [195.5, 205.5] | 37.1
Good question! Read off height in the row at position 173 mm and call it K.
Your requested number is 28.28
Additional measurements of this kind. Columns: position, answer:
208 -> 36.75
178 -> 33.05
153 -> 33.66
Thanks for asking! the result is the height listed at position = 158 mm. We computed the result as 29.65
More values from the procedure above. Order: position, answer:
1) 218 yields 36.59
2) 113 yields 38.78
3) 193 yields 37.7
